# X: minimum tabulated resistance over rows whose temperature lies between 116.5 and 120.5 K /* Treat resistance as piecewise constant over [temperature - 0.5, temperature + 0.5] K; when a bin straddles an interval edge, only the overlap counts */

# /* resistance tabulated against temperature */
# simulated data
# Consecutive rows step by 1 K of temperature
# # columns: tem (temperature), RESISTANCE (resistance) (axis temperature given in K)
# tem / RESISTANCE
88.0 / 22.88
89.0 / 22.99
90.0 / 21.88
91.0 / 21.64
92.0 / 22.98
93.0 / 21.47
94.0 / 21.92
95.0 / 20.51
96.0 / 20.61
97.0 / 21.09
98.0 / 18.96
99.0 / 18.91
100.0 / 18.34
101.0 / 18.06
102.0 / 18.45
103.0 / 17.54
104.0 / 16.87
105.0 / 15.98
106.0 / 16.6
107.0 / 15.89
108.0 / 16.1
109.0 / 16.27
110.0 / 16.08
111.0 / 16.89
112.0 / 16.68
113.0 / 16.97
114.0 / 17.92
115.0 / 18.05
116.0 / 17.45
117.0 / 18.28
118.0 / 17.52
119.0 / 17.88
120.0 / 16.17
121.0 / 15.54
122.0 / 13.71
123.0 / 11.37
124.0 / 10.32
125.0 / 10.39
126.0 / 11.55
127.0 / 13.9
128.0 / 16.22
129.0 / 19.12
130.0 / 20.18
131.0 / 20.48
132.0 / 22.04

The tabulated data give 16.17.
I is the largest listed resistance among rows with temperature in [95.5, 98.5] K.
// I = 21.09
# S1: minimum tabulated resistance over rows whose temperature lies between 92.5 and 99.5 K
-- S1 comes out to 18.91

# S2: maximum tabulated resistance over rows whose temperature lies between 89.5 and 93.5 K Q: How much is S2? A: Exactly 22.98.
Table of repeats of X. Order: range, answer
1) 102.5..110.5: 15.89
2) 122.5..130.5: 10.32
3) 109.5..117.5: 16.08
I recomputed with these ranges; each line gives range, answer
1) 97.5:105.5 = 18.96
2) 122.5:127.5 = 13.9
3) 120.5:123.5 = 15.54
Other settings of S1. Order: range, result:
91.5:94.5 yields 21.47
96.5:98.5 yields 18.96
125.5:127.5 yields 11.55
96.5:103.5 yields 17.54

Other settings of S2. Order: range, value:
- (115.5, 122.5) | 18.28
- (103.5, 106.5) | 16.87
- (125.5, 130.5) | 20.18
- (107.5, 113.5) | 16.97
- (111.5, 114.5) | 17.92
